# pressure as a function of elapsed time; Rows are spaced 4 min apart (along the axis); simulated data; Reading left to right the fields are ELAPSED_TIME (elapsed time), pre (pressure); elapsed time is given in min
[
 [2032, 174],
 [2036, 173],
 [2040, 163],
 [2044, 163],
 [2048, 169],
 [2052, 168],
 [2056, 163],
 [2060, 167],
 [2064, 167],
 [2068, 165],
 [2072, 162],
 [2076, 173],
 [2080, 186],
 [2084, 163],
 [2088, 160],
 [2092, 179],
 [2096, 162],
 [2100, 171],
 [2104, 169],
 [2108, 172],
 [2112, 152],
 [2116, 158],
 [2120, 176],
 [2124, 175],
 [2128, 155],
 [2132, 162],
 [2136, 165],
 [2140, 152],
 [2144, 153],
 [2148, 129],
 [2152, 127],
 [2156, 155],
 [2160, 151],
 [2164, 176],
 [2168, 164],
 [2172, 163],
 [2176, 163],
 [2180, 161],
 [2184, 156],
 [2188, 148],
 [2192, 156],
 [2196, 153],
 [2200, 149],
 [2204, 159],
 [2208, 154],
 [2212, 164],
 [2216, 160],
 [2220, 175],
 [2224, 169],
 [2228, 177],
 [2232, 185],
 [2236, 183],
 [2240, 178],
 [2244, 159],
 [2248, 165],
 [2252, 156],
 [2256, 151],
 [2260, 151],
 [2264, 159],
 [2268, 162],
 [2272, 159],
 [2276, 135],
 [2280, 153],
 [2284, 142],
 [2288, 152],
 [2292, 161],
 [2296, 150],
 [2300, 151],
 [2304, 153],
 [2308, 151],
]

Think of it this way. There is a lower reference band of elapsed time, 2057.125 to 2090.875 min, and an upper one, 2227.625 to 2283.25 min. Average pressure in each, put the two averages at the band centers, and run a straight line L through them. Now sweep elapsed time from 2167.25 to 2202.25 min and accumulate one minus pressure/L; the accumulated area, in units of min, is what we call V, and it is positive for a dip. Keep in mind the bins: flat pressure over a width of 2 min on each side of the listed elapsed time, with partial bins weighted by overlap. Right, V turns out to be 1.55 min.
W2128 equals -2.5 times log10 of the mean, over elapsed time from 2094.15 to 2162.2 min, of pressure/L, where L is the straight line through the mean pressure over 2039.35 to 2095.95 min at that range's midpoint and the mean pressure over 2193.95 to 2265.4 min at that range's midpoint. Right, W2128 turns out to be 0.06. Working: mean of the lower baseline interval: 168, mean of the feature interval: 158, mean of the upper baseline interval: 164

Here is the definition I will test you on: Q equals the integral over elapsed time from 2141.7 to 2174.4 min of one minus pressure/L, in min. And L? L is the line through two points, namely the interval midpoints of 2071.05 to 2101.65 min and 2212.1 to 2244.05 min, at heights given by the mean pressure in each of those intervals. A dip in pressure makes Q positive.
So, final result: 3.7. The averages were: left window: 170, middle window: 152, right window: 174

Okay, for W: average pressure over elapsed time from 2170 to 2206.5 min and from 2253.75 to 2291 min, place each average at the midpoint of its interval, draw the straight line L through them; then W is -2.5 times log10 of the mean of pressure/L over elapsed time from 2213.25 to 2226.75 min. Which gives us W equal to -0.09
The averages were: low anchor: 156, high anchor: 152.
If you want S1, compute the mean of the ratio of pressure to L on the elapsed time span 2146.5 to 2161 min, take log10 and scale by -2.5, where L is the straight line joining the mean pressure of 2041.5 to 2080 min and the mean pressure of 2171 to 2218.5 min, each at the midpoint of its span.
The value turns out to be 0.15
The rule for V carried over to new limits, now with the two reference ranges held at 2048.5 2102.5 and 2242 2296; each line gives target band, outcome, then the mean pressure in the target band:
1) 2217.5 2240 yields -2.93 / 177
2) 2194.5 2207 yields 0.42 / 154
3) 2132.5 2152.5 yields 1.90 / 148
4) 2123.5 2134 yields 0.12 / 162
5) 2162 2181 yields -0.52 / 166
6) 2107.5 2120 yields 0.27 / 162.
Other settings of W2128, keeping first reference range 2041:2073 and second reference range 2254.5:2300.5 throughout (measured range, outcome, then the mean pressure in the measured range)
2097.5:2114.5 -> -0.02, 166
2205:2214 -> -0.02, 159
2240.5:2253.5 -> -0.06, 162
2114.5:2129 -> -0.04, 167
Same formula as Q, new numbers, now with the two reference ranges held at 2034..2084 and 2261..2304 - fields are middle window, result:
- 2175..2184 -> -0.1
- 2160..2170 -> -0.3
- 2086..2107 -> -0.4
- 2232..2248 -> -1.9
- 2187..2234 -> -1.6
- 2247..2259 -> -0.1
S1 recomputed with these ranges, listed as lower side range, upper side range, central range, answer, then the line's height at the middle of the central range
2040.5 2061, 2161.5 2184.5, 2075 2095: -0.04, 165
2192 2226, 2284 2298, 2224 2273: -0.06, 156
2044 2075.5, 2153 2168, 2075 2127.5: -0.04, 163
